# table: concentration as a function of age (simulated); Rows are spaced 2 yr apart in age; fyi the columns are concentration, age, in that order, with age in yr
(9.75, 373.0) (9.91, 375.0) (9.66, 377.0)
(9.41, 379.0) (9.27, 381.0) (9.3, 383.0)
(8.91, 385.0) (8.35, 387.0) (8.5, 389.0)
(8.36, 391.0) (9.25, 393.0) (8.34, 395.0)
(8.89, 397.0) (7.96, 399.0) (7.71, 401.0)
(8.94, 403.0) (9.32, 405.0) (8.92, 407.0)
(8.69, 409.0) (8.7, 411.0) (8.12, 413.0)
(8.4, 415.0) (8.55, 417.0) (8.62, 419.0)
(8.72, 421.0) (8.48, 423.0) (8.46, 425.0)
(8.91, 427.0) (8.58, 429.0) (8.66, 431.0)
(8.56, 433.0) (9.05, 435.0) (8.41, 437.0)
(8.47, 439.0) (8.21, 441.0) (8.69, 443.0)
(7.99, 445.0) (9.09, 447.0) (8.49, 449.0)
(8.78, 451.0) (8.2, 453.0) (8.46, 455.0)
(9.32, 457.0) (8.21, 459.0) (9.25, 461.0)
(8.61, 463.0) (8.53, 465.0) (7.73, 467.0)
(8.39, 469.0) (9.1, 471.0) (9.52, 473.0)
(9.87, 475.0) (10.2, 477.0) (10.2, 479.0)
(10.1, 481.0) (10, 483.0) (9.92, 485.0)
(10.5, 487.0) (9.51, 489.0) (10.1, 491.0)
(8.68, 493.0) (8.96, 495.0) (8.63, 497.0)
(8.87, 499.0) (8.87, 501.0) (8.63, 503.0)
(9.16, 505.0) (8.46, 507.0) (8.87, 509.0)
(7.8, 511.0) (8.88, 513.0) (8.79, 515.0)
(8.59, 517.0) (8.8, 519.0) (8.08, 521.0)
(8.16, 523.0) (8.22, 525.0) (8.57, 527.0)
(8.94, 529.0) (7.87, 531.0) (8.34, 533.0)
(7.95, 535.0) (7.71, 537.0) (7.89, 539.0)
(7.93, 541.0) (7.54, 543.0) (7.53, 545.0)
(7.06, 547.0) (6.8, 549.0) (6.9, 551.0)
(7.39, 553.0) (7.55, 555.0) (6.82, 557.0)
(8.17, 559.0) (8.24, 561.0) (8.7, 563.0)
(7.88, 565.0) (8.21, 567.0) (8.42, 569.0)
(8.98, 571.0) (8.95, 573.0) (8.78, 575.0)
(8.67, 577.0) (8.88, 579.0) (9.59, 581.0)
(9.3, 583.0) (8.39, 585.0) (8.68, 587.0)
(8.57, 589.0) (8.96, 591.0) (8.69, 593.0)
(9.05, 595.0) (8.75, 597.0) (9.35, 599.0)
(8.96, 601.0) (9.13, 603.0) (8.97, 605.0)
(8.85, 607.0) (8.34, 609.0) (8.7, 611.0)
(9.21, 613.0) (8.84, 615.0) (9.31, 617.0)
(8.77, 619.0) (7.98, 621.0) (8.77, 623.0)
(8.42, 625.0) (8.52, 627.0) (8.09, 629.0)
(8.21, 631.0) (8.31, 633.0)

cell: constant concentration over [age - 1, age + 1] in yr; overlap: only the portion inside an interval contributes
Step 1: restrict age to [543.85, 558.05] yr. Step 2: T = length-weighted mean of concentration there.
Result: 7.16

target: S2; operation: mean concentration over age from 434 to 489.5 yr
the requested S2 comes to 9.02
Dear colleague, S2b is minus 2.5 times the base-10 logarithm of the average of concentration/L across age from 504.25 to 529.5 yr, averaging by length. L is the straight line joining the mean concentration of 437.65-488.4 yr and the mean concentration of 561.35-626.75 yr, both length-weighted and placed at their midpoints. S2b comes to 0.05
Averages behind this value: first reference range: 9.03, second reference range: 8.77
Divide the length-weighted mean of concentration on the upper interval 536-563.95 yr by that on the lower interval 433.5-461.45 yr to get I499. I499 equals 0.88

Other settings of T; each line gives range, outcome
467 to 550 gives 8.72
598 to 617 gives 8.95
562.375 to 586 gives 8.73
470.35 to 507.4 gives 9.45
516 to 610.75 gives 8.35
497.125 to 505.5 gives 8.84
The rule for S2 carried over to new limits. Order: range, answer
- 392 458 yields 8.6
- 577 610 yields 8.9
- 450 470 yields 8.55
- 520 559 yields 7.76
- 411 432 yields 8.56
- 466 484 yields 9.46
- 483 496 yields 9.64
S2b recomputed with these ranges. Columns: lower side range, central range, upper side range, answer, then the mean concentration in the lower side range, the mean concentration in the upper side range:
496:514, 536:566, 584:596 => 0.146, 8.69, 8.72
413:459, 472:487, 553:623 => -0.165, 8.58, 8.65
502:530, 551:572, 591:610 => 0.100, 8.57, 8.9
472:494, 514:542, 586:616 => 0.149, 9.87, 8.87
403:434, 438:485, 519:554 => -0.075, 8.66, 7.84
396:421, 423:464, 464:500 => 0.042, 8.57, 9.38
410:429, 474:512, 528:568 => -0.153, 8.55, 7.77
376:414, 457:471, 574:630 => 0.027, 8.77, 8.8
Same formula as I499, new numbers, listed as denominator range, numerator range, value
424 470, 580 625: 1.03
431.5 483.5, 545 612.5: 0.95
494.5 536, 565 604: 1.03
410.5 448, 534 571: 0.90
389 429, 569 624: 1.03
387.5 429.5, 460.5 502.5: 1.08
